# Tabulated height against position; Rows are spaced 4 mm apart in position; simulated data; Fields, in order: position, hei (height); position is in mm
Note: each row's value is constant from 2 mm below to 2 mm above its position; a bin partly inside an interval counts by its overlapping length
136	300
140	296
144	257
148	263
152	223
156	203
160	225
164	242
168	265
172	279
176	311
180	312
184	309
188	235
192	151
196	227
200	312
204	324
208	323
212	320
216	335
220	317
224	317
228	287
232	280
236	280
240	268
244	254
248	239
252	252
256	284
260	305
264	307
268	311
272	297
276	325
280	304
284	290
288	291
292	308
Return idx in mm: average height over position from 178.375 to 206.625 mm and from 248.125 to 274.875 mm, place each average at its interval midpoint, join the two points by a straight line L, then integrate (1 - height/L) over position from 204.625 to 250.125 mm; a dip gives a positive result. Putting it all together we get -2.46 mm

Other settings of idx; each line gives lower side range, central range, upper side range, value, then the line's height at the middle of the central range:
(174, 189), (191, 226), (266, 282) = 0.5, 300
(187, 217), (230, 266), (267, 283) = 2.7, 297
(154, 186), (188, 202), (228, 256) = 1.9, 267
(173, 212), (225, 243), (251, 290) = 0.6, 290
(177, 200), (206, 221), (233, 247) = -3.7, 261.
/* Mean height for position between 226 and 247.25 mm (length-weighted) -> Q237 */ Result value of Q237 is 272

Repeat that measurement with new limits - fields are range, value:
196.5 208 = 307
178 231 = 290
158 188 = 275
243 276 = 285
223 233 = 294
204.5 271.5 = 293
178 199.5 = 251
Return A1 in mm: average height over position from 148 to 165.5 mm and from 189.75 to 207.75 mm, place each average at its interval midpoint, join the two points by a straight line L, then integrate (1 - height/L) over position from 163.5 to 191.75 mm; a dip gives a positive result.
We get -3.5 mm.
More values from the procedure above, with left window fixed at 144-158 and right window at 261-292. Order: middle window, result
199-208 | -1.9 mm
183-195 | 1.4 mm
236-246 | 0.7 mm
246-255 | 1.2 mm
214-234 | -2.4 mm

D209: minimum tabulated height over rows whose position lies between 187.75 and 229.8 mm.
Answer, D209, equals 151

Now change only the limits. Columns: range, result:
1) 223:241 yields 268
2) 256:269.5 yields 284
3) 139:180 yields 203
